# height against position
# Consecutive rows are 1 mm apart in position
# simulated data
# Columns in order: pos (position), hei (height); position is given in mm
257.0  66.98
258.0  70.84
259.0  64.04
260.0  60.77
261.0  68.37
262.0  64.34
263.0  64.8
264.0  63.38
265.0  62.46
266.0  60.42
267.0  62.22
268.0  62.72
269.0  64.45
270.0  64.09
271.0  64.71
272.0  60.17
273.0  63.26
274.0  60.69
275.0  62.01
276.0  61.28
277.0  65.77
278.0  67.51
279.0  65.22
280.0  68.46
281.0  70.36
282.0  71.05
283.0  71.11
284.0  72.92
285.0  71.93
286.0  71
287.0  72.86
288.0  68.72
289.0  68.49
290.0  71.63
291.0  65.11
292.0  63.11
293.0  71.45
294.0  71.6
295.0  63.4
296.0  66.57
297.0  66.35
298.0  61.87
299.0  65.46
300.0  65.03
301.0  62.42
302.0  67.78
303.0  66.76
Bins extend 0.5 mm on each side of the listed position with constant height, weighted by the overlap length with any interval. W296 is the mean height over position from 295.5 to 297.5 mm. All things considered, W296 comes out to 66.5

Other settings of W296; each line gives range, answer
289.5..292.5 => 66.6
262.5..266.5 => 62.8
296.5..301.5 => 64.2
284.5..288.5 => 71.1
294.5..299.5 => 64.7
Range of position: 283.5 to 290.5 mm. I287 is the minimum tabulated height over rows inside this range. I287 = 68.49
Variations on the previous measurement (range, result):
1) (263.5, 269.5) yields 60.42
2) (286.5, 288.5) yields 68.72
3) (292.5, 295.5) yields 63.4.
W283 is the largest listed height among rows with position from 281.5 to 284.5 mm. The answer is 72.92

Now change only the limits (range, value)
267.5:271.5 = 64.71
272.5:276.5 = 63.26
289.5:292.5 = 71.63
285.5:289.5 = 72.86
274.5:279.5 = 67.51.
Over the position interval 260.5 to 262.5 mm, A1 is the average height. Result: 66.4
